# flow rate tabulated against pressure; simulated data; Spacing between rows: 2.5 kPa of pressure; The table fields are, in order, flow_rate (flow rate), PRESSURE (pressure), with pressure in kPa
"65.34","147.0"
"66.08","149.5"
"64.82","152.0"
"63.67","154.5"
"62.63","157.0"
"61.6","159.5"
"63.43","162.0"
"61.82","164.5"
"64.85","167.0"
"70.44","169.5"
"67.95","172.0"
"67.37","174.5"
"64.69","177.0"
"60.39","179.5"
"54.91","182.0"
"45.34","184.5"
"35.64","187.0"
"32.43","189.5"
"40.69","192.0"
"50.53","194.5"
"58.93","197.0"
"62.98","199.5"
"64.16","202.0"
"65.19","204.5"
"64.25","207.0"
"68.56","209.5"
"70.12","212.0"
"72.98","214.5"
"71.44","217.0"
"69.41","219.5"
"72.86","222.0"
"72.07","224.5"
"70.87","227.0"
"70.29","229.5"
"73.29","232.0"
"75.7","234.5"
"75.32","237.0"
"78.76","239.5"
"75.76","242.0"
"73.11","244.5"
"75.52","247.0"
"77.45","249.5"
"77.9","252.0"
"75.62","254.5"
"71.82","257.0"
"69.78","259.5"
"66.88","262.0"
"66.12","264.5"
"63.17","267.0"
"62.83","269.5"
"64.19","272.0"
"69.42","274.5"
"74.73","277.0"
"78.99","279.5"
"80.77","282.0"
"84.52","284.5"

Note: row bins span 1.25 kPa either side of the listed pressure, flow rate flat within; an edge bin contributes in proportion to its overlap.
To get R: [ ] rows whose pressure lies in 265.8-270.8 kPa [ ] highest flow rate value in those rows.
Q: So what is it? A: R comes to 63.17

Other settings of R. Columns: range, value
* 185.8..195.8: 50.53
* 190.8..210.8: 68.56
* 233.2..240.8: 78.76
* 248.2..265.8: 77.9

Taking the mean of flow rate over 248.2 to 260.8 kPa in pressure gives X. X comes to 74.5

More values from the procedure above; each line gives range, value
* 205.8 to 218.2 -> 69.5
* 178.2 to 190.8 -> 45.8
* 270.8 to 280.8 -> 71.9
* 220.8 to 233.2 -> 71.9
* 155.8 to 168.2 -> 62.9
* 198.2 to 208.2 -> 64.1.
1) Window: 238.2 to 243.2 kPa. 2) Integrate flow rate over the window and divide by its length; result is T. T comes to 77.3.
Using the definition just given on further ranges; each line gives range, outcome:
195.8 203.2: 62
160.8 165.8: 62.6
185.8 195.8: 39.9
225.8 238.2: 73.1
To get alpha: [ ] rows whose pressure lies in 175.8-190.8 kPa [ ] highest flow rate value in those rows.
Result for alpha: 64.69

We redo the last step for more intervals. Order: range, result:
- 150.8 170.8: 70.44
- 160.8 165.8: 63.43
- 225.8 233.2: 73.29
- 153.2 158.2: 63.67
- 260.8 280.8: 78.99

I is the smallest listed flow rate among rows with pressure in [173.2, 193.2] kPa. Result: 32.43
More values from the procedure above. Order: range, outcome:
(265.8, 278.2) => 62.83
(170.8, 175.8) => 67.37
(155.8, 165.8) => 61.6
